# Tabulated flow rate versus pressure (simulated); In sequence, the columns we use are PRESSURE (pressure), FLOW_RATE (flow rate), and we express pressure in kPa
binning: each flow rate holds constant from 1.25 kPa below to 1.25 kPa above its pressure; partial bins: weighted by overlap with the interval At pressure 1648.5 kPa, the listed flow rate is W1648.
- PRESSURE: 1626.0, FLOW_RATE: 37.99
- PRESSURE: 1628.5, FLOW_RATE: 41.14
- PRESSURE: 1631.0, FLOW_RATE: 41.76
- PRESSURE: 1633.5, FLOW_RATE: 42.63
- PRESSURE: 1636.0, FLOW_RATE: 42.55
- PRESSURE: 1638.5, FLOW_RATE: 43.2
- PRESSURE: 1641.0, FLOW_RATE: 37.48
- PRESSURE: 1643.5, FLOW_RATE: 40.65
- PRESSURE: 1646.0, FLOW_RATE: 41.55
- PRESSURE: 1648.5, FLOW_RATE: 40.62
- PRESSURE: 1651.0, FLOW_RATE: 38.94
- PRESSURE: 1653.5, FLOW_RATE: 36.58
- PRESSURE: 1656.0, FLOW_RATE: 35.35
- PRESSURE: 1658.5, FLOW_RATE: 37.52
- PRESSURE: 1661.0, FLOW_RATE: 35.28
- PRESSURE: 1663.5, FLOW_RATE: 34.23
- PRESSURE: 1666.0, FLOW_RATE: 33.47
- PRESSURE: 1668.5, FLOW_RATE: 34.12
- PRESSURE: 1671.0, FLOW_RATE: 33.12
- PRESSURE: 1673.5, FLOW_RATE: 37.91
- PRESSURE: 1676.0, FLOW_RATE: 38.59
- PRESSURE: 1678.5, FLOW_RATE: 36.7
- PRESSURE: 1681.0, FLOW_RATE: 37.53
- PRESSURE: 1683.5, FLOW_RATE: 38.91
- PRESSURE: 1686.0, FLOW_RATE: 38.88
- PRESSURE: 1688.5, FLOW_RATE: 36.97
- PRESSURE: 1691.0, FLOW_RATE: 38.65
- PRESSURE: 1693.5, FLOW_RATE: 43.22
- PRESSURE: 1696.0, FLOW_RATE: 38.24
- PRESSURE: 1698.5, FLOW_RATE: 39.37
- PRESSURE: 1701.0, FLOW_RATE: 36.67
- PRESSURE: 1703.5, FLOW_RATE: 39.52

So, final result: 40.62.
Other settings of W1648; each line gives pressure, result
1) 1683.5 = 38.91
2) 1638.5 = 43.2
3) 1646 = 41.55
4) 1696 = 38.24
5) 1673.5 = 37.91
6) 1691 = 38.65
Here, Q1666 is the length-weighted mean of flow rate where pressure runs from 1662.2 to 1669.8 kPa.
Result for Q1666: 33.9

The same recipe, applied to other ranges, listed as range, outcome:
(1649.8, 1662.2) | 36.7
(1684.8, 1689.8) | 37.9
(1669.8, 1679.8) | 36.6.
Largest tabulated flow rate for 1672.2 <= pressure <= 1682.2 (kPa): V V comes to 38.59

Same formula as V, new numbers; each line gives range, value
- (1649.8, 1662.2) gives 38.94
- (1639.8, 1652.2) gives 41.55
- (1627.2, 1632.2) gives 41.76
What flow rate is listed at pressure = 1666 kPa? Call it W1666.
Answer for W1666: 33.47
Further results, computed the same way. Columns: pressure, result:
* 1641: 37.48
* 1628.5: 41.14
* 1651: 38.94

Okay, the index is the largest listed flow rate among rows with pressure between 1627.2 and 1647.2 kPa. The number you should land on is 43.2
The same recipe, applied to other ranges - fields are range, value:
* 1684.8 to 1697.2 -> 43.22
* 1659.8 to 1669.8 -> 35.28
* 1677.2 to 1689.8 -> 38.91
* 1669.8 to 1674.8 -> 37.91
